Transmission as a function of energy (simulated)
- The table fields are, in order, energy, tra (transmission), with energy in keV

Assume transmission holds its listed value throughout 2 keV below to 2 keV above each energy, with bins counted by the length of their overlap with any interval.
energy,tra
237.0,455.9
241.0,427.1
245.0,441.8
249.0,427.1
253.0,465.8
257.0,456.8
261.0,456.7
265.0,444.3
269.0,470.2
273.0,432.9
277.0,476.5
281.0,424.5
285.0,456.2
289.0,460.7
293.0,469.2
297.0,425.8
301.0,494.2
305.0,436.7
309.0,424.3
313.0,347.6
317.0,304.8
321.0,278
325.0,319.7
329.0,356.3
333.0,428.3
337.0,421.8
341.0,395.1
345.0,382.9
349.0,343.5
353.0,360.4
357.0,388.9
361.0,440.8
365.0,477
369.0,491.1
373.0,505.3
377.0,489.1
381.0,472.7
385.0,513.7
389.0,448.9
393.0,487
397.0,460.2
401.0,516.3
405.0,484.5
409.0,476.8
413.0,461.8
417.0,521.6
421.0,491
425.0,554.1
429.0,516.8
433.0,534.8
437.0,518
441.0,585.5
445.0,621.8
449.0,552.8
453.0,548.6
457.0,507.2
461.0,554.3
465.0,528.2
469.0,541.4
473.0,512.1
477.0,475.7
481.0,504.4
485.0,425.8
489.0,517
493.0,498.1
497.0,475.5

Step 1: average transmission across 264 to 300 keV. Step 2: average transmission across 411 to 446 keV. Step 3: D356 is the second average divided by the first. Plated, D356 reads 1.17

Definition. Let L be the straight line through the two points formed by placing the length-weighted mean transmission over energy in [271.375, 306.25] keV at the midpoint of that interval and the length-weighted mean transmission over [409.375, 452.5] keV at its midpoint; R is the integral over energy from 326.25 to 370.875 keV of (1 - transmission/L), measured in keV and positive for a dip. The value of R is 7.5 keV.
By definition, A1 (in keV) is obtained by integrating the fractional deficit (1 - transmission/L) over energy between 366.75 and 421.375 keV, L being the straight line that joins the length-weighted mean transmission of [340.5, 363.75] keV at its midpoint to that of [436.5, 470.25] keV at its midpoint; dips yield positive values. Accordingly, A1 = -3.9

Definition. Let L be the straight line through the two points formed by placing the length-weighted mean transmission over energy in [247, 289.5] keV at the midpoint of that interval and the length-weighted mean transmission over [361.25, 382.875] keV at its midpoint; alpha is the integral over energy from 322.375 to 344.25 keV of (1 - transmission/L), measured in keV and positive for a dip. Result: 4.2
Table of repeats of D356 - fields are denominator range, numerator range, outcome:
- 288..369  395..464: 1.31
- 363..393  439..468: 1.15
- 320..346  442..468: 1.49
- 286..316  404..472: 1.22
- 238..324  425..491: 1.23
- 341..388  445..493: 1.18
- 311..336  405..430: 1.46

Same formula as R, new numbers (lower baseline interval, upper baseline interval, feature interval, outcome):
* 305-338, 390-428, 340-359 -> 1.5 keV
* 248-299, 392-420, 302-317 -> 2.1 keV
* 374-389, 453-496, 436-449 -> -2.0 keV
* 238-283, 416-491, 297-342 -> 8.4 keV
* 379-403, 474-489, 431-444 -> -1.9 keV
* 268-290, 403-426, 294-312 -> 0.7 keV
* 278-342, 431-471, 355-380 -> -0.1 keV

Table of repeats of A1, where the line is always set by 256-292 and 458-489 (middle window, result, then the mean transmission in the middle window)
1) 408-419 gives 0.1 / 488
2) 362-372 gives -0.1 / 482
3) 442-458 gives -2.0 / 562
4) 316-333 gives 5.0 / 329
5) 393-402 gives 0.0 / 485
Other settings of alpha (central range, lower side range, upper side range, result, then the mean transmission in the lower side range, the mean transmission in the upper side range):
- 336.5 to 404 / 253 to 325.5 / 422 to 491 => 4.0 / 424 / 529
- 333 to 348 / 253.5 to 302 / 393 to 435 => 2.4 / 455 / 501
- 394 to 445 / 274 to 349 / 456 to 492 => -4.4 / 404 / 507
